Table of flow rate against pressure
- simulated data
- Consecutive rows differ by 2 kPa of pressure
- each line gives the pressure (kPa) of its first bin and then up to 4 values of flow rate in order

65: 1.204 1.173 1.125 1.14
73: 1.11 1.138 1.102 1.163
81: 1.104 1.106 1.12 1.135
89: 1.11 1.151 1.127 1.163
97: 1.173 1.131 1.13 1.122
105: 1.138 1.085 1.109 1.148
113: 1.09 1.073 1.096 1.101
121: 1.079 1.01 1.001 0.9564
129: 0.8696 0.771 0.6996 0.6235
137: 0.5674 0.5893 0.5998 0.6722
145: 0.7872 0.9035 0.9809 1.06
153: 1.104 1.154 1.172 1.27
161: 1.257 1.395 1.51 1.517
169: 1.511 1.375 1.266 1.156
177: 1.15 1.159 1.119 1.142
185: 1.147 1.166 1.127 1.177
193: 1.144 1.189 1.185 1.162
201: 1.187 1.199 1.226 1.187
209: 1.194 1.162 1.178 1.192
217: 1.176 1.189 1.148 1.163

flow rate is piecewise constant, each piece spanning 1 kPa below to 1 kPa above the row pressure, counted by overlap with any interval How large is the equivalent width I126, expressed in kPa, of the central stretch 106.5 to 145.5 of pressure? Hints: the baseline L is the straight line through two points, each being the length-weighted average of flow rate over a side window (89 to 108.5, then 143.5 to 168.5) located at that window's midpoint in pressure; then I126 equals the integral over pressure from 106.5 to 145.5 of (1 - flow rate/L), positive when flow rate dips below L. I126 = 8.6 kPa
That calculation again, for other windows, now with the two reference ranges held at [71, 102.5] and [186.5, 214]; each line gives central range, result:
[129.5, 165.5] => 6.7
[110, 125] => 0.8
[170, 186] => -0.3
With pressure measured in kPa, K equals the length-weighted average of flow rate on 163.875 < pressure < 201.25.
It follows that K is 1.23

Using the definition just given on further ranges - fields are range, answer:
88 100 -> 1.14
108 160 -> 0.942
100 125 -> 1.09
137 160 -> 0.92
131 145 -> 0.647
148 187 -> 1.23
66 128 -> 1.11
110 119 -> 1.1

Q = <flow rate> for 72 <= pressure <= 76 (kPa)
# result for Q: 1.12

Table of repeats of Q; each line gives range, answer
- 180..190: 1.14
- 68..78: 1.12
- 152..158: 1.14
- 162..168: 1.47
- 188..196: 1.16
